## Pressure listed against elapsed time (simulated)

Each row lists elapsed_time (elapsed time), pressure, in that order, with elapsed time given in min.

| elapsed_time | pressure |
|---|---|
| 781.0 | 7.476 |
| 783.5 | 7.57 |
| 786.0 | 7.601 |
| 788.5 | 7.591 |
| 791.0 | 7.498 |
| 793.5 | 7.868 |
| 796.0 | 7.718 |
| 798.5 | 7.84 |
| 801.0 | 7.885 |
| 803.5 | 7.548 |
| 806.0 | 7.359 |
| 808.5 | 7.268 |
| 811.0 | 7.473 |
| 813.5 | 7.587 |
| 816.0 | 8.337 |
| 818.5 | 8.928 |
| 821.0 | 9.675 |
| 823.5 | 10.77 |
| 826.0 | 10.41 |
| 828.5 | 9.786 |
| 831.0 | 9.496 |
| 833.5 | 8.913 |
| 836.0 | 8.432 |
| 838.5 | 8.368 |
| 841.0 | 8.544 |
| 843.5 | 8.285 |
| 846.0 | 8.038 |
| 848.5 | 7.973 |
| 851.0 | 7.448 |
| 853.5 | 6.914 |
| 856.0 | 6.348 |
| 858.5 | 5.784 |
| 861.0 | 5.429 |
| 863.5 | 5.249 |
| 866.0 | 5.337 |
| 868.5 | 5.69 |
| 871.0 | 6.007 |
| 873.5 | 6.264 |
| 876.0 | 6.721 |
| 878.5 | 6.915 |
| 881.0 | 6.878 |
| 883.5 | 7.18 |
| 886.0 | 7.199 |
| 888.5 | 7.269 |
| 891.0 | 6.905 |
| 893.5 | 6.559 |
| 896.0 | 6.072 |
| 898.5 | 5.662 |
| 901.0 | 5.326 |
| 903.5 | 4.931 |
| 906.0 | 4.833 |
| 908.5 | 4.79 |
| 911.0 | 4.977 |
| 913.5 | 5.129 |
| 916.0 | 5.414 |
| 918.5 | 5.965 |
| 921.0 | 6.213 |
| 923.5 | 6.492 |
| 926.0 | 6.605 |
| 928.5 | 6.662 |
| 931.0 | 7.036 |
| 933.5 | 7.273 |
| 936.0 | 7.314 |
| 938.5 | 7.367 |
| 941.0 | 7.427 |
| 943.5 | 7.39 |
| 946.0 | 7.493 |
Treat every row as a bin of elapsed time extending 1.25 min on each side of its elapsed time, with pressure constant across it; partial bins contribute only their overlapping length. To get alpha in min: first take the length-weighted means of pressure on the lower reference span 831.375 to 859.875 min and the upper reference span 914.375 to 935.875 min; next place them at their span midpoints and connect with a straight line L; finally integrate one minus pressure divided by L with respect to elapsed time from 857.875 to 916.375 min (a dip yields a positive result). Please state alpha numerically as 9.5 min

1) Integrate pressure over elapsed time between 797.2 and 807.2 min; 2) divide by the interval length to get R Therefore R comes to 7.66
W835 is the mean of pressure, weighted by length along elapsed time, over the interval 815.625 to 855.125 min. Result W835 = 8.76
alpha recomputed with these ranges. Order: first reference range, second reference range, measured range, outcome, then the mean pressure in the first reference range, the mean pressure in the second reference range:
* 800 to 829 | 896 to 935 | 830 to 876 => 2.7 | 8.56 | 5.84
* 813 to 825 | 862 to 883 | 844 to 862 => 0.9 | 9.18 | 6.16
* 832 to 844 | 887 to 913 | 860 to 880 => 3.1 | 8.54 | 5.73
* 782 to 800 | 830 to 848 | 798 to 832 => -2.0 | 7.67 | 8.54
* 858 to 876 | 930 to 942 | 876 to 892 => -2.4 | 5.75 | 7.29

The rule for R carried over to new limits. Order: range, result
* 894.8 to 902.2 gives 5.69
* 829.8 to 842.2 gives 8.75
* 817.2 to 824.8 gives 9.79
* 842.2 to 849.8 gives 8.1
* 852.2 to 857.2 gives 6.64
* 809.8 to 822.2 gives 8.4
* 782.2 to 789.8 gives 7.59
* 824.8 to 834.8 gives 9.64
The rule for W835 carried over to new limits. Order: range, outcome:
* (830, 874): 7.14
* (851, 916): 6.03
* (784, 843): 8.38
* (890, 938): 6.02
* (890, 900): 6.26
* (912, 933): 6.21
